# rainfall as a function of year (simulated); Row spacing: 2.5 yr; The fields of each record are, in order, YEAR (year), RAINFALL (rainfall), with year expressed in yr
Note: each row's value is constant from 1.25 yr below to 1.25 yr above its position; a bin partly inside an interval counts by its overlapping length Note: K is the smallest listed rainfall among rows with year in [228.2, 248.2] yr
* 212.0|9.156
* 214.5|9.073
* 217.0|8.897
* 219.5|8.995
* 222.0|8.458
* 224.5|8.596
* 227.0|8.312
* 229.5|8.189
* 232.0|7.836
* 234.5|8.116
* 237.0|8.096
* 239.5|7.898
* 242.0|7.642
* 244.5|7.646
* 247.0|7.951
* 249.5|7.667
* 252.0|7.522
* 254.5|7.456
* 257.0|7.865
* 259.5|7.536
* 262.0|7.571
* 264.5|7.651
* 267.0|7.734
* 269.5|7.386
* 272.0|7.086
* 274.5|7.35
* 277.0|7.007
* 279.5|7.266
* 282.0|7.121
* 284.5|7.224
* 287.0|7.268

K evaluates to 7.642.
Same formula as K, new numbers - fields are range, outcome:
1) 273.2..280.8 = 7.007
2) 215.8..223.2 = 8.458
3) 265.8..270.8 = 7.386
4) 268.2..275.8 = 7.086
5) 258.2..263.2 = 7.536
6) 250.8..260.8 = 7.456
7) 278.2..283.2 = 7.121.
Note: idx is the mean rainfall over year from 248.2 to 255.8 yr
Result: 7.55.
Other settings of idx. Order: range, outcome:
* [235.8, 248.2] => 7.85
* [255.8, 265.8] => 7.66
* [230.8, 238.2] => 8.02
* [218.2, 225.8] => 8.68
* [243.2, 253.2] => 7.7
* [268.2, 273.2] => 7.24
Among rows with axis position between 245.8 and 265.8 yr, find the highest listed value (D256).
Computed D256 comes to 7.951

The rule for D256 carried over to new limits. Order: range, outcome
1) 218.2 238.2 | 8.995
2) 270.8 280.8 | 7.35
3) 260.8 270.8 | 7.734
